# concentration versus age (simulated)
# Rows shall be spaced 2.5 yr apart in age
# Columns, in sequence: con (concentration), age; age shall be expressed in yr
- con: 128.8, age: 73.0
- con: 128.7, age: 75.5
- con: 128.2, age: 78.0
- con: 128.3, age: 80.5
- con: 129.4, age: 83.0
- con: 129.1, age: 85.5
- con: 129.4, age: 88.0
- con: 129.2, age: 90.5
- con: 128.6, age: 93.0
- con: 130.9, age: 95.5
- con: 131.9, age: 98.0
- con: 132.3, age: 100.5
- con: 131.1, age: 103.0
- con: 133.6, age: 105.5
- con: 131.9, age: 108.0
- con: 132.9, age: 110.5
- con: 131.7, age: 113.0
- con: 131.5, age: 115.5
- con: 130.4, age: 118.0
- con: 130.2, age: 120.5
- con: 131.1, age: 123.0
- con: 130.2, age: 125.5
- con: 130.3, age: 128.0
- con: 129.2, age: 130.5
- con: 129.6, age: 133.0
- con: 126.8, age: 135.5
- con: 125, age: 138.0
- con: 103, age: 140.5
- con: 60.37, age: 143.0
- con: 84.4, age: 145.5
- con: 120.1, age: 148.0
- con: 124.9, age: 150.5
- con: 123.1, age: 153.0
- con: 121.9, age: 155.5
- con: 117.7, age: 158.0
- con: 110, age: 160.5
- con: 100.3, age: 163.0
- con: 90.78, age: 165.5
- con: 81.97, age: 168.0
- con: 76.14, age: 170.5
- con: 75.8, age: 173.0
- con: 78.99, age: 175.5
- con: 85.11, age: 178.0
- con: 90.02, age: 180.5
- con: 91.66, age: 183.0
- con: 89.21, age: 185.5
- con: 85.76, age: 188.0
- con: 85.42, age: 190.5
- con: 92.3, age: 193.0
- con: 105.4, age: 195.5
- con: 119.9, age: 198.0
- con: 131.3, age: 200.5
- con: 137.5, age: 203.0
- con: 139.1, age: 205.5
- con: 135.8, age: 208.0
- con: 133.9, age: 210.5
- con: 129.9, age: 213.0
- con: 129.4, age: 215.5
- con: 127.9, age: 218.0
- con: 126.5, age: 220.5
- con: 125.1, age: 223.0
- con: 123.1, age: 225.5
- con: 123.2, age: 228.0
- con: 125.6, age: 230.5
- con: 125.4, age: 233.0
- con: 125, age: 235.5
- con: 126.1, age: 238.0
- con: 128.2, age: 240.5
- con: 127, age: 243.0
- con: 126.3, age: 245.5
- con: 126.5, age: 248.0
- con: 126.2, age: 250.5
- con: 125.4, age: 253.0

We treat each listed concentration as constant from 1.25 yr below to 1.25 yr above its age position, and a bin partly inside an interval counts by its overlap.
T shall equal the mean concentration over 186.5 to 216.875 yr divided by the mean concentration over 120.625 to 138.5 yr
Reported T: 0.92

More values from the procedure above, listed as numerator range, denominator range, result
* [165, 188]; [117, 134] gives 0.65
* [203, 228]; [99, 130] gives 0.99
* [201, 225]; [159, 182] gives 1.49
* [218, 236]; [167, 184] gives 1.51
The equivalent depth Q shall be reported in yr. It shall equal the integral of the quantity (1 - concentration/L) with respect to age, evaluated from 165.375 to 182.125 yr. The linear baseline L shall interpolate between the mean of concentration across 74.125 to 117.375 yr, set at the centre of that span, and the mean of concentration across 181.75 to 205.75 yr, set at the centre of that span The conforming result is 4.4 yr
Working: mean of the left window 131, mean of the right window 106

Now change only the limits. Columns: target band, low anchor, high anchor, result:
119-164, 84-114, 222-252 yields 4.4 yr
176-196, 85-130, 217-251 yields 6.0 yr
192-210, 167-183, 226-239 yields -3.9 yr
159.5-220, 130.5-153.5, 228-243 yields 7.0 yr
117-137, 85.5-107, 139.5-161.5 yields -2.1 yr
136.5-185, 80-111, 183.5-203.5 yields 6.5 yr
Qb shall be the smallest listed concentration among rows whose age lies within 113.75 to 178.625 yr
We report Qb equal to 60.37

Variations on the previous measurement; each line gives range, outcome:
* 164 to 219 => 75.8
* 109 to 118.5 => 130.4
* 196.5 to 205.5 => 119.9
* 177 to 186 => 85.11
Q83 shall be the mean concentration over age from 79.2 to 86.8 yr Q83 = 129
